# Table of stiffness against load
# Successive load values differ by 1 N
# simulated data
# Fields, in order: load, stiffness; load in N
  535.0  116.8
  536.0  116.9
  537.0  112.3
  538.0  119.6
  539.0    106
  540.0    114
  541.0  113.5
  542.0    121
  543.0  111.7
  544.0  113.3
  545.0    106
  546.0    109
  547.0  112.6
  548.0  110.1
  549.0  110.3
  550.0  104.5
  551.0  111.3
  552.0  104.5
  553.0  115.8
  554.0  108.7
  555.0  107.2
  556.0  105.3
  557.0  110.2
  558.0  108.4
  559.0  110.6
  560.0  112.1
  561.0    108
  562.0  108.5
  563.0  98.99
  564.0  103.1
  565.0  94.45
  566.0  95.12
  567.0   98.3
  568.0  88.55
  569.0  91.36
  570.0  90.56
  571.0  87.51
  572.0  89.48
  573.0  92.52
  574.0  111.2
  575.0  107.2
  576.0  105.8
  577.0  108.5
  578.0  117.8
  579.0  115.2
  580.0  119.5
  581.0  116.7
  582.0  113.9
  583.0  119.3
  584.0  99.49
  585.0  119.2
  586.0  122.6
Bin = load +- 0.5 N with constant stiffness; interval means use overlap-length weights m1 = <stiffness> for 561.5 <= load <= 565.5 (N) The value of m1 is 101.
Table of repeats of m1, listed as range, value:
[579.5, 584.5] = 114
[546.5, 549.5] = 111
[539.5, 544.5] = 115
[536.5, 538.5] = 116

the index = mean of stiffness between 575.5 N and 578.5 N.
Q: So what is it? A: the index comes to 111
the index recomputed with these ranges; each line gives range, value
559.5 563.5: 107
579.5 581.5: 118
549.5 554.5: 109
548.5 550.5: 107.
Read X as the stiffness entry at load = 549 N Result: 110.3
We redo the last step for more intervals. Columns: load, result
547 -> 112.6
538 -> 119.6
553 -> 115.8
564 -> 103.1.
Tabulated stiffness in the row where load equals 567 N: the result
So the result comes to 98.3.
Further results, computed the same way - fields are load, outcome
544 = 113.3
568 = 88.55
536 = 116.9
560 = 112.1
